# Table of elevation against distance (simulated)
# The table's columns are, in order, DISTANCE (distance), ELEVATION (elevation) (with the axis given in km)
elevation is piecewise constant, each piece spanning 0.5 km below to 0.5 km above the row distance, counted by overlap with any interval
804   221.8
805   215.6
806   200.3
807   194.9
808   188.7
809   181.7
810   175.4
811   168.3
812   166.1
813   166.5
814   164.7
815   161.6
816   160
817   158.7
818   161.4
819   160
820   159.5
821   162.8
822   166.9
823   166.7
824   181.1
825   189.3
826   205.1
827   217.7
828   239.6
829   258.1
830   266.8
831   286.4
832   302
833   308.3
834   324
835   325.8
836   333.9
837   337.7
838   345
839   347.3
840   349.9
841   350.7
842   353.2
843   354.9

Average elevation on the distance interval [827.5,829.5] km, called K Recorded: 249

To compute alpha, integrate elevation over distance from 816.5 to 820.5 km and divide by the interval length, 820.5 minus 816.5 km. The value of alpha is 160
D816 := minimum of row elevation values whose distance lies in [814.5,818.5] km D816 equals 158.7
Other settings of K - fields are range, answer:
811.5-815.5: 165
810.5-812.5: 167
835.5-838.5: 339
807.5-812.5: 176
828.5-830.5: 262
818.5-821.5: 161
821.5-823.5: 167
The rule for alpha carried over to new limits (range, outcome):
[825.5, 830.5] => 237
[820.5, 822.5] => 165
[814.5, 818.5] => 160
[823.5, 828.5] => 207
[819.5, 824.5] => 167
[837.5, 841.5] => 348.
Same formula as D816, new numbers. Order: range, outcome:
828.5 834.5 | 258.1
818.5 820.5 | 159.5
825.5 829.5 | 205.1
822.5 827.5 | 166.7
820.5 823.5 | 162.8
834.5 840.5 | 325.8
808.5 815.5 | 161.6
